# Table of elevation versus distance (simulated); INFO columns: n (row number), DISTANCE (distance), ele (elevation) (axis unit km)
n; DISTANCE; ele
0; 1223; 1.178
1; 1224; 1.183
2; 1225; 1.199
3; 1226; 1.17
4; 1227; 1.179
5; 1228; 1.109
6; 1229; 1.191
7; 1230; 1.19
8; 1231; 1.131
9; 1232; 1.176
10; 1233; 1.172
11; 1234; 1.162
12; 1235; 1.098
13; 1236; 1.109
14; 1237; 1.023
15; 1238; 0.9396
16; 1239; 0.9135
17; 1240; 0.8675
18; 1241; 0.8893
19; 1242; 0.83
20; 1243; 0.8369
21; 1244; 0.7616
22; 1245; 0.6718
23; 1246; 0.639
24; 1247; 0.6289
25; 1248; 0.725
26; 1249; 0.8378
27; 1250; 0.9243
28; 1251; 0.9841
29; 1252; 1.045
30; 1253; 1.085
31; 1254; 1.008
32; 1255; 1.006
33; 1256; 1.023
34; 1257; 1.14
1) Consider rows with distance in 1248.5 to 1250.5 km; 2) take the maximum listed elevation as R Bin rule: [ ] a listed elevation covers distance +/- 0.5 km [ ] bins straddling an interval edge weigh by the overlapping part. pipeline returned 0.9243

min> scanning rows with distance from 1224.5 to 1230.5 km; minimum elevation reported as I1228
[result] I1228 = 1.109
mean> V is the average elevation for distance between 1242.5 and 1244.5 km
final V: 0.799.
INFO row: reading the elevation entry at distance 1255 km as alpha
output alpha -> 1.006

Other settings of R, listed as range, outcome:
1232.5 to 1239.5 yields 1.172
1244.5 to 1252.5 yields 1.045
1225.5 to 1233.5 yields 1.191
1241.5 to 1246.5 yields 0.8369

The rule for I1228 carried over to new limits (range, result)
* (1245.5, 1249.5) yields 0.6289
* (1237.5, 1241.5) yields 0.8675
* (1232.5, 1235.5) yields 1.098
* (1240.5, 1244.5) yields 0.7616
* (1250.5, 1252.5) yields 0.9841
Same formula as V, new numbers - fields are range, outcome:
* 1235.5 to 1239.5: 0.996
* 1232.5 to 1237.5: 1.11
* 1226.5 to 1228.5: 1.14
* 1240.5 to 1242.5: 0.86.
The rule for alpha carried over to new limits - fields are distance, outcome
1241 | 0.8893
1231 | 1.131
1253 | 1.085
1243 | 0.8369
